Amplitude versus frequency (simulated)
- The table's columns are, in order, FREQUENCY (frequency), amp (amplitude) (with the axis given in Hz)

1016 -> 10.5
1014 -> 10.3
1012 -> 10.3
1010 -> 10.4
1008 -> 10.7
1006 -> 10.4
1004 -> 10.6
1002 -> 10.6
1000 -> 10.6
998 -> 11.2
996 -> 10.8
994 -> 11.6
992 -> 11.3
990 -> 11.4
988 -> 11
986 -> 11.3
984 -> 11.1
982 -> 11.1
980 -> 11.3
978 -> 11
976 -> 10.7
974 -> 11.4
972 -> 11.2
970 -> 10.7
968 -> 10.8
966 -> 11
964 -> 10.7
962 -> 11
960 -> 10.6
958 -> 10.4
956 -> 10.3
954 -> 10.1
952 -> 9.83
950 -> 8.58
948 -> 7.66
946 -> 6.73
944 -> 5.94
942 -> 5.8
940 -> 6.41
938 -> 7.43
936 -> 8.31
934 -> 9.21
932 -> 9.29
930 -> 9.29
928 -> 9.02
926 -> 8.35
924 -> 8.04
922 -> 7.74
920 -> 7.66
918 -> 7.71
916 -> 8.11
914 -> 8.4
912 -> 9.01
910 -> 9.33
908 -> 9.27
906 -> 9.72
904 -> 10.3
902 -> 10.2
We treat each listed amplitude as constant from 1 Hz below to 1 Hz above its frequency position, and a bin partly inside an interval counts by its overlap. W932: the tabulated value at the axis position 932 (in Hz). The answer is 9.29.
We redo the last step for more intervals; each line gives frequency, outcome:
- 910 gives 9.33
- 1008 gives 10.7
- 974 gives 11.4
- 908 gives 9.27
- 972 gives 11.2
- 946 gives 6.73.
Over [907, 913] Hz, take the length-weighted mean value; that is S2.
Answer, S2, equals 9.2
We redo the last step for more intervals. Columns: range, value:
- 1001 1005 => 10.6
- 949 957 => 9.7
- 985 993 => 11.2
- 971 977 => 11.1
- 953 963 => 10.5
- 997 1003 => 10.8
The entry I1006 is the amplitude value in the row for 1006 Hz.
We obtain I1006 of 10.4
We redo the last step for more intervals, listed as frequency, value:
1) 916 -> 8.11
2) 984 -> 11.1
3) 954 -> 10.1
